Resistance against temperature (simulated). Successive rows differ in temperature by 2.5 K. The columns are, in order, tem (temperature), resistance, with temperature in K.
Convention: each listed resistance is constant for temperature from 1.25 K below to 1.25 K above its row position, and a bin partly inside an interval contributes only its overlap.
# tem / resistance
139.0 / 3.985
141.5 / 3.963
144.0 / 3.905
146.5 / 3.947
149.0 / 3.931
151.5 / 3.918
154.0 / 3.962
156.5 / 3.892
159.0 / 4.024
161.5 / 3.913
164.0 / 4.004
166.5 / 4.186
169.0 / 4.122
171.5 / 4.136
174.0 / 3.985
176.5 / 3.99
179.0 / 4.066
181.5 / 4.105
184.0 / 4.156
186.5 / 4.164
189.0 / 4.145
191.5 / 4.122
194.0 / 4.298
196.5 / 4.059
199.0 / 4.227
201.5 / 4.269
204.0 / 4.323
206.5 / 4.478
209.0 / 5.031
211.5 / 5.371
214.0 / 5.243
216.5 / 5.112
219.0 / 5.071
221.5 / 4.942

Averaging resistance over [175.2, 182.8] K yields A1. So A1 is 4.05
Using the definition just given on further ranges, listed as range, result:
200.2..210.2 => 4.52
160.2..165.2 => 3.96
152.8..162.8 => 3.95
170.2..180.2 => 4.04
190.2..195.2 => 4.21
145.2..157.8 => 3.93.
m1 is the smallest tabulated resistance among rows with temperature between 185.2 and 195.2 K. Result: 4.122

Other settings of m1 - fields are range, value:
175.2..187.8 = 3.99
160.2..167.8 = 3.913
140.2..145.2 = 3.905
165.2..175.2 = 3.985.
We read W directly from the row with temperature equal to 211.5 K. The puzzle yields 5.371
